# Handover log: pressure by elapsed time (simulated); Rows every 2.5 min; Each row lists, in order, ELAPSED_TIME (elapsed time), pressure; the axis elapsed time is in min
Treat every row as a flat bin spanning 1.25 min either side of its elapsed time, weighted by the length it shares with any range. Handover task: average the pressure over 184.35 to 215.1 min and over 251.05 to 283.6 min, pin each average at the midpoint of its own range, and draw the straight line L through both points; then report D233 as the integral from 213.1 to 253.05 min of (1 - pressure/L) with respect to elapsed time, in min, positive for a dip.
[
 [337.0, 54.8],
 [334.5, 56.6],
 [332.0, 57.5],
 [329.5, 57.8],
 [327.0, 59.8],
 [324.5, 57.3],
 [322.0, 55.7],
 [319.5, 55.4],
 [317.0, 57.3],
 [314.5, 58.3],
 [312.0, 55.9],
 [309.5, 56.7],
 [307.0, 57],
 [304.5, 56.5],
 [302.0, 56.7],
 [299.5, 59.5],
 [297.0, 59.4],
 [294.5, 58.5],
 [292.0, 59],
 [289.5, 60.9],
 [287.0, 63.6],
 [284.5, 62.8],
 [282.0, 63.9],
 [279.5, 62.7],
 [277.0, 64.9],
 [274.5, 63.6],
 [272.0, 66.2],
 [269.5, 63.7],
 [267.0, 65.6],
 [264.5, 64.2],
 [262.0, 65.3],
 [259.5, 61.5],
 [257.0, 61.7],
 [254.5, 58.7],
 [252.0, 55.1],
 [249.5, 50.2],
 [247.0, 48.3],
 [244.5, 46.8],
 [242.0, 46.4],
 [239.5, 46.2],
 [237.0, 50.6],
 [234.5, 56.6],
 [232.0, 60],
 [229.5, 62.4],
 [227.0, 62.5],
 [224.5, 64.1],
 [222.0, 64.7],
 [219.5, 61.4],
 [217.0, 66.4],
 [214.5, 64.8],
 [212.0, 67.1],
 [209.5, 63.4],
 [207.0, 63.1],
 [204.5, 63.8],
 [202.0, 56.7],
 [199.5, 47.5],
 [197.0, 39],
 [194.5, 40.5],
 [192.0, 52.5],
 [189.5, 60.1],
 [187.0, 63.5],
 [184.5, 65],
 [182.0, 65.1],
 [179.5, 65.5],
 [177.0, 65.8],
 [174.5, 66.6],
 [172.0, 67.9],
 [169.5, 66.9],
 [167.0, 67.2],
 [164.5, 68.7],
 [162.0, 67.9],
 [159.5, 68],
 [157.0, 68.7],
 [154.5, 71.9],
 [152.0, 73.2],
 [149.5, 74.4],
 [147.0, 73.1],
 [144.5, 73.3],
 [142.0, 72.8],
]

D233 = 2.1 min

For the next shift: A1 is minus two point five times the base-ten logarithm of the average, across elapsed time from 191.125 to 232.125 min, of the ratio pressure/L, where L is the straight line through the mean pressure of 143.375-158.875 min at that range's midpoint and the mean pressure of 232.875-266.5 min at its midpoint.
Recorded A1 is 0.05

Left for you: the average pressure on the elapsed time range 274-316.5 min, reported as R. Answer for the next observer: 59.9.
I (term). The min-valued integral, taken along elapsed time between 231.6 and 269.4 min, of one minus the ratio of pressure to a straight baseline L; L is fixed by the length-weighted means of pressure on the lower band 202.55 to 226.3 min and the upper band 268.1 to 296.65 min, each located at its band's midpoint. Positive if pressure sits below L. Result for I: 4.4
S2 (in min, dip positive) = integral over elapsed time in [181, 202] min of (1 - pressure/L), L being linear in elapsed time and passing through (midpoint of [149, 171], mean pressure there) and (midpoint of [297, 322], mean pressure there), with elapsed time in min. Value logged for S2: 4.0 min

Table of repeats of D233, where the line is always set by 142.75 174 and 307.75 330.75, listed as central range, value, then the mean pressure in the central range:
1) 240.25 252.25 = 2.7 min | 48.8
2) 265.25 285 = -1.2 min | 64.2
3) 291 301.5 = 0.0 min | 58.9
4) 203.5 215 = 0.3 min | 64.4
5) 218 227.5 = 0.2 min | 63.3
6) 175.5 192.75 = 1.3 min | 62.8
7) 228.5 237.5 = 0.9 min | 57.8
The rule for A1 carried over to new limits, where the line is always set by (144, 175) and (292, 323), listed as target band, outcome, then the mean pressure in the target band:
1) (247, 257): 0.13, 54.8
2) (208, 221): 0.01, 64.6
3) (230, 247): 0.22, 51.4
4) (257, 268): -0.05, 63.8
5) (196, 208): 0.22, 54.1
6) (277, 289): -0.07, 63.3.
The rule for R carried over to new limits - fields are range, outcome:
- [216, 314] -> 59.2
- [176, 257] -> 57.7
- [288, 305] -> 58.8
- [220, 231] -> 63.2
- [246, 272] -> 59.9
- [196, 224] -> 60.1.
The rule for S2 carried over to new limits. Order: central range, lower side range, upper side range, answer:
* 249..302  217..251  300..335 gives -4.77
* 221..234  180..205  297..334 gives -1.49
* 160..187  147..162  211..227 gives 1.03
